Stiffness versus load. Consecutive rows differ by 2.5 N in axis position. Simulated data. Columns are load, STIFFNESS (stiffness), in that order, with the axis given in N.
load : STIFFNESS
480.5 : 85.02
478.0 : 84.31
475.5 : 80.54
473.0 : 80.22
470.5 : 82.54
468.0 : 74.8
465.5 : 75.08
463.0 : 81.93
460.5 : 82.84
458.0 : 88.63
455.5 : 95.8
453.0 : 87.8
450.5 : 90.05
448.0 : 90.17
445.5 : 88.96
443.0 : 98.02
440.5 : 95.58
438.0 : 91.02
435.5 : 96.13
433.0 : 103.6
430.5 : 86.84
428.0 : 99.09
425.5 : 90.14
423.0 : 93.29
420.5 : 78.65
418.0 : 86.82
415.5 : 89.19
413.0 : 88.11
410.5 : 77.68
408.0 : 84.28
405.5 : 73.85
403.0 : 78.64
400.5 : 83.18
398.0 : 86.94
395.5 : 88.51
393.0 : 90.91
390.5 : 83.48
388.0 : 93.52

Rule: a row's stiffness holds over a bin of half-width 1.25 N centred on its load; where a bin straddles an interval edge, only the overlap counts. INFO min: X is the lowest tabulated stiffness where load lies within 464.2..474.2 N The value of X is 74.8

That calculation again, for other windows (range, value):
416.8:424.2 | 78.65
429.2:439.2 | 86.84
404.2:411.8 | 73.85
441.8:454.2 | 87.8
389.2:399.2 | 83.48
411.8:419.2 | 86.82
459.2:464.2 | 81.93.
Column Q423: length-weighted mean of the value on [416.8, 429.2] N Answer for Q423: 89.6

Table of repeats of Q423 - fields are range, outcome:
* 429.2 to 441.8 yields 94.7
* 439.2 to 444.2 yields 96.7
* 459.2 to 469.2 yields 78.7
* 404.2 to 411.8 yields 78.7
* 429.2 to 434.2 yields 95.2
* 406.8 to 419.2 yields 85.2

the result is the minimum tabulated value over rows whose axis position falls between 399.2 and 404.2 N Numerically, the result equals 78.64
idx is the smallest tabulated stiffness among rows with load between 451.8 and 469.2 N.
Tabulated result 74.8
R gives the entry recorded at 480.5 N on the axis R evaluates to 85.02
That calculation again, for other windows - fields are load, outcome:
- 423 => 93.29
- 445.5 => 88.96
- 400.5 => 83.18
